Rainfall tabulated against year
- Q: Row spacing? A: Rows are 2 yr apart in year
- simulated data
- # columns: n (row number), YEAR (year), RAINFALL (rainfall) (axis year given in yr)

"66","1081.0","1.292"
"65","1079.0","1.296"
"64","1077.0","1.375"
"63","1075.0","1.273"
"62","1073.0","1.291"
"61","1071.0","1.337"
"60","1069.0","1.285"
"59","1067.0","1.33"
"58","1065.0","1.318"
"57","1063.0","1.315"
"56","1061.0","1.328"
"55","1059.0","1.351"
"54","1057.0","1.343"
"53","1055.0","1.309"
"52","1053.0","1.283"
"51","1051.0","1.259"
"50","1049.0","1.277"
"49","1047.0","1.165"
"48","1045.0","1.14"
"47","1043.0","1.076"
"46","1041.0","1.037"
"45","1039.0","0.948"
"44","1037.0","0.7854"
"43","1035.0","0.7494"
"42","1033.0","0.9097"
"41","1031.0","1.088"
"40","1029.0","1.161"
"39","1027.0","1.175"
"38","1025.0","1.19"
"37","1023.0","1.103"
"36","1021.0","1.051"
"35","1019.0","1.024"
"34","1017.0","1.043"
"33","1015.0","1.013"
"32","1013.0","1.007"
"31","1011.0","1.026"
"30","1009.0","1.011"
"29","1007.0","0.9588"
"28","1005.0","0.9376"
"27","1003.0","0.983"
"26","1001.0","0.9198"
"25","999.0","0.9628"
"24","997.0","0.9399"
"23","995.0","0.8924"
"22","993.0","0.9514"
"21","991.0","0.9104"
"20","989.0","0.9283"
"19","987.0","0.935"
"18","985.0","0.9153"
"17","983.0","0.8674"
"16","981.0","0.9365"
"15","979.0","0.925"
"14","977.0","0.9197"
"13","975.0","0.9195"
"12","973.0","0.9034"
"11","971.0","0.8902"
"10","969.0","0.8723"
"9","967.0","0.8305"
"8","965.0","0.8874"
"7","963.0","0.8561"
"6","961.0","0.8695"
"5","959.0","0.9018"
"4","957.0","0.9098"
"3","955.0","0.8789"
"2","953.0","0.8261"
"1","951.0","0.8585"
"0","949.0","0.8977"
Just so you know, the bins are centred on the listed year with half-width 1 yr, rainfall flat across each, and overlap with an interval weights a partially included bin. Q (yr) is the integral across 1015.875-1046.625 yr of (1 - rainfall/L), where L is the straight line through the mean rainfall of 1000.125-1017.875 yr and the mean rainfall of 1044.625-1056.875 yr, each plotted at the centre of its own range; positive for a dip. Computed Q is 2.46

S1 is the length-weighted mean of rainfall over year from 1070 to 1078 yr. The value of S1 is 1.32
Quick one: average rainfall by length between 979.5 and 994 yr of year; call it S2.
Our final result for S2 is 0.921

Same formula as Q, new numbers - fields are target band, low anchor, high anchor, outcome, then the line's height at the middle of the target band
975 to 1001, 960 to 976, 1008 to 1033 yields 0.73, 0.951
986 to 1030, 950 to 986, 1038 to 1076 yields 1.84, 1.05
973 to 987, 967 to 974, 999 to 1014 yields -0.14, 0.906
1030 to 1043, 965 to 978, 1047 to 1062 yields 2.98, 1.21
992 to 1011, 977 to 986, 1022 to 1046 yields 0.05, 0.957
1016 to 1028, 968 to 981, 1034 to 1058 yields -0.60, 1.04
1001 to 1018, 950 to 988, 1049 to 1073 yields 1.31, 1.08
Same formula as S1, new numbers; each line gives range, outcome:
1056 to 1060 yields 1.35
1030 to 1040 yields 0.896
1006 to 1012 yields 0.999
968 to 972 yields 0.881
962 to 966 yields 0.872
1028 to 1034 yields 1.05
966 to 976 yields 0.883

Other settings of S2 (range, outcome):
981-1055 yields 1.02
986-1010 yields 0.944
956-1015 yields 0.925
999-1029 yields 1.03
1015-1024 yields 1.05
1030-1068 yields 1.16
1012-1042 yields 1.02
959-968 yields 0.865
